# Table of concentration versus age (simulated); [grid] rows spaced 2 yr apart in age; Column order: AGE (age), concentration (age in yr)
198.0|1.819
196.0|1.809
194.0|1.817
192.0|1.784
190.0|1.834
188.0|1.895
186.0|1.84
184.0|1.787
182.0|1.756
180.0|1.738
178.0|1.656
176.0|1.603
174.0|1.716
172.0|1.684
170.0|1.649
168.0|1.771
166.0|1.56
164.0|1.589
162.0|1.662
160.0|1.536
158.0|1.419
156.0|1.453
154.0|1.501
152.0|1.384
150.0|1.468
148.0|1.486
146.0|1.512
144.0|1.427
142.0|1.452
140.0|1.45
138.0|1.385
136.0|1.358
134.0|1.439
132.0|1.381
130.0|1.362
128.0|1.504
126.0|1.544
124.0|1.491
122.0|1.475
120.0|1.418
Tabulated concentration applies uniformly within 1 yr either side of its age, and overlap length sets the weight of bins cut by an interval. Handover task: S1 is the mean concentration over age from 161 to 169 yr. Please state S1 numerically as 1.65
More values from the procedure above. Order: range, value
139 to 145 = 1.44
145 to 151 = 1.49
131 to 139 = 1.39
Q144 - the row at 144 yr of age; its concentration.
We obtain 1.427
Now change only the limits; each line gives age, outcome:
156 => 1.453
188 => 1.895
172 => 1.684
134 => 1.439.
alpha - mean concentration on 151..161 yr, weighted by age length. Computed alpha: 1.46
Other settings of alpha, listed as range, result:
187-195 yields 1.83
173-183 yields 1.69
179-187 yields 1.78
